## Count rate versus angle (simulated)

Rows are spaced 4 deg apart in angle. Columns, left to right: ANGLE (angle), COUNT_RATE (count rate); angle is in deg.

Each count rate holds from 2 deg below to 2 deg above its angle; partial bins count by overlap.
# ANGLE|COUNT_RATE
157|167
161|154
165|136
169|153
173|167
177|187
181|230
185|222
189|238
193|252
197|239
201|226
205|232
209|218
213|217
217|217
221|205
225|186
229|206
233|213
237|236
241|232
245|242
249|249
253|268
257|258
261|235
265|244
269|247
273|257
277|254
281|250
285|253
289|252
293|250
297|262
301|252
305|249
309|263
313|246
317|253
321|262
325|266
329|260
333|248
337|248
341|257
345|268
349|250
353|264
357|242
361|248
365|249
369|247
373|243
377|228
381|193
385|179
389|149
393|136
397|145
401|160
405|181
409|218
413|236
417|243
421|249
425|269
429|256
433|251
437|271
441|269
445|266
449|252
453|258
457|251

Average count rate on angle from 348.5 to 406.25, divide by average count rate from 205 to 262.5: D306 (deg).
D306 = 0.91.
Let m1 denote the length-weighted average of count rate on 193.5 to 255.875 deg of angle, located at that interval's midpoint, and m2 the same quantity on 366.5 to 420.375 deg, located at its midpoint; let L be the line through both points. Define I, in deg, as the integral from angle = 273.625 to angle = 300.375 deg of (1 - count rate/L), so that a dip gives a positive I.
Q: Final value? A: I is -4.60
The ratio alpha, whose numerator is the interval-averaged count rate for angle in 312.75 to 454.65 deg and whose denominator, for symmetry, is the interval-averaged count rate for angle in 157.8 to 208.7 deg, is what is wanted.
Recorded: 1.2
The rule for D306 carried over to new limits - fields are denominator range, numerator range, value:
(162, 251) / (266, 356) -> 1.20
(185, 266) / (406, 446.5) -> 1.09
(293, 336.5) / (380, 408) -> 0.64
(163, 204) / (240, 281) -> 1.21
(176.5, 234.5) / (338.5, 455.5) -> 1.05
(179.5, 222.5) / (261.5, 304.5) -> 1.11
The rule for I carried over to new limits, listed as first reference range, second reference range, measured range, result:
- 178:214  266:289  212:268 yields 2.82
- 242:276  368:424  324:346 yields -3.41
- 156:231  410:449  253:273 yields -2.81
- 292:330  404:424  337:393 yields 3.17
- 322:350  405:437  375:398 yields 7.05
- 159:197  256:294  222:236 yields 1.24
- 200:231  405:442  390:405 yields 5.63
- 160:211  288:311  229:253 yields -0.56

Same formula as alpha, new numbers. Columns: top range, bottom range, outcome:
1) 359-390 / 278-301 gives 0.87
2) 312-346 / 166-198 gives 1.23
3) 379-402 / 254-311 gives 0.64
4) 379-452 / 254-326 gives 0.86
